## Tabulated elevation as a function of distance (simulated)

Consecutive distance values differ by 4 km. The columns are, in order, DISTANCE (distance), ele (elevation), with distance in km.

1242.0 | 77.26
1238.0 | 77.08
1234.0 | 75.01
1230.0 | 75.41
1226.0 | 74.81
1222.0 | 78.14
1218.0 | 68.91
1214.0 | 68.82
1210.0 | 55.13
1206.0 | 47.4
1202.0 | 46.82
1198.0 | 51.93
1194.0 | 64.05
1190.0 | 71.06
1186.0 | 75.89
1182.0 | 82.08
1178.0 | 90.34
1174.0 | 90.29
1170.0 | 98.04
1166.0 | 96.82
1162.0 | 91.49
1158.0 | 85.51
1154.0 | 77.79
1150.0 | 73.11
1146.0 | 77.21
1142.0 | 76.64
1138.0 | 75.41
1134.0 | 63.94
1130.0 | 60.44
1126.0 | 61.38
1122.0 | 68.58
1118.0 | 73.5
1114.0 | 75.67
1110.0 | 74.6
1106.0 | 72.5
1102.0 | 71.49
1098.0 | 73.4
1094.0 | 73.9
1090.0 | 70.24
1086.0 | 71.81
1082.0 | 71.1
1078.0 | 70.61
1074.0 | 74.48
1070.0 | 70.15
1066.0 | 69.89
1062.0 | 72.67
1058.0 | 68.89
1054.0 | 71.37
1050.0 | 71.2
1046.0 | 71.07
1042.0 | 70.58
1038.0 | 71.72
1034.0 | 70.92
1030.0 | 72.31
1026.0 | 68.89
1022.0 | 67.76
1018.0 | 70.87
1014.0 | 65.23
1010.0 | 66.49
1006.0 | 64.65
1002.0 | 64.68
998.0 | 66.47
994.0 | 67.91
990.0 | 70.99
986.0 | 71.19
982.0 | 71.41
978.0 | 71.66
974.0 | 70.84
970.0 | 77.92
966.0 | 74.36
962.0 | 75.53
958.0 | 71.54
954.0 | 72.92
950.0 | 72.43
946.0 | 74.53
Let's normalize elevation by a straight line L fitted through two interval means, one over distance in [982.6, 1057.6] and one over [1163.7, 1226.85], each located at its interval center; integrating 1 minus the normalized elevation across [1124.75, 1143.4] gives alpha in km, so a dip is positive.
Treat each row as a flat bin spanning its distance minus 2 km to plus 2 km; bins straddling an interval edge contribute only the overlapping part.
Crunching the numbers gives 1.0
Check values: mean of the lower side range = 69.2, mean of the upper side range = 72.6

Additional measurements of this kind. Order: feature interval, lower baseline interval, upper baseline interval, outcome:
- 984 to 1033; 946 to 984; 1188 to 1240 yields 2.6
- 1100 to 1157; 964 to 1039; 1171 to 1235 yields -1.5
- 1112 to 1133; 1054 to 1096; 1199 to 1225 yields 0.0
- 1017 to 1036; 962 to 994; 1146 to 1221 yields 0.7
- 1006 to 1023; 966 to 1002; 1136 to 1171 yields 1.4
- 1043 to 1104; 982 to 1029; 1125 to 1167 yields 0.4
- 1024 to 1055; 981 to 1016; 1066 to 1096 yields -0.6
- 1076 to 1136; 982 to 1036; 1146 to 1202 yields 3.7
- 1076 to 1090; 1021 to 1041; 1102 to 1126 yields 0.1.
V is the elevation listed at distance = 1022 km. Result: 67.76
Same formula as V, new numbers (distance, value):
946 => 74.53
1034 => 70.92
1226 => 74.81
